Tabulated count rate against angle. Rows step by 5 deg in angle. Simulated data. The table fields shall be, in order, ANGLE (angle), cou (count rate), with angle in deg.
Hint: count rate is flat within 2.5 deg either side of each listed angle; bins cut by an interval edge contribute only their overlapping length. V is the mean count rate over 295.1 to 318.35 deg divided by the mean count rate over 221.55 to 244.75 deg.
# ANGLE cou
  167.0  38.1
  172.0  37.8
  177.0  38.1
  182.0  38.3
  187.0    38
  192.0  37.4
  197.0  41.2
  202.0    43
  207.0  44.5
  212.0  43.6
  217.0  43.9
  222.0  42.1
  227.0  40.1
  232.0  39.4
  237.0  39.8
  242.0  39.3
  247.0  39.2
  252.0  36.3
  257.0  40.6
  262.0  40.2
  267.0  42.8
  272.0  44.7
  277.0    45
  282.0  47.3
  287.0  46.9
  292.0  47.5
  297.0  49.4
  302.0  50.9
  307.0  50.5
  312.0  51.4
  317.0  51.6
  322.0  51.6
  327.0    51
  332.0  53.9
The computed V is 1.27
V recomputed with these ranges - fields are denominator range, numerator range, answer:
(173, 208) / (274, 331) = 1.24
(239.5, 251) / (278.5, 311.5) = 1.26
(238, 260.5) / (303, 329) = 1.31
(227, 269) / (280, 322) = 1.25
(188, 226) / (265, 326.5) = 1.15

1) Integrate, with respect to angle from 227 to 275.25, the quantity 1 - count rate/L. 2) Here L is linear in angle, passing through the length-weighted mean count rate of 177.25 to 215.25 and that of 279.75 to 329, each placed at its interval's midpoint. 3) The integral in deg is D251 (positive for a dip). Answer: 5.4 deg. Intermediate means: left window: 40.8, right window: 49.8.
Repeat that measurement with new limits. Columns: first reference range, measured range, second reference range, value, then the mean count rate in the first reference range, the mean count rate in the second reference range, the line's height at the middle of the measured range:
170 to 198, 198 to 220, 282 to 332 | -1.5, 38.3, 50.1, 40.7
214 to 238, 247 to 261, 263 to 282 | 1.4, 41.2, 44.3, 43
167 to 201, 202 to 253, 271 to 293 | 1.1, 38.6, 46.3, 42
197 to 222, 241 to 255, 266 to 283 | 1.9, 43.3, 44.9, 44.3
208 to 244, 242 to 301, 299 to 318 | 4.0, 41.3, 51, 46.7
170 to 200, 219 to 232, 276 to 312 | 0.4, 38.6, 48.6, 42.3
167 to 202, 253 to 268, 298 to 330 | 1.8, 38.8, 51.1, 46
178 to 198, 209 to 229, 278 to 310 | -0.5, 38.5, 48.6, 41.5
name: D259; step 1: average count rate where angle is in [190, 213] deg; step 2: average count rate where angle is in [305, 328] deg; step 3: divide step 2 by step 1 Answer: 1.2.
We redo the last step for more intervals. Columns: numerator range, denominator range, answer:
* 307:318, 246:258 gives 1.33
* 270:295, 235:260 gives 1.19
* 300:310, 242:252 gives 1.32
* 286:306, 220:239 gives 1.21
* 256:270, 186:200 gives 1.06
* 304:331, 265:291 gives 1.13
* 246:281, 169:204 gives 1.07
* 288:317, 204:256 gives 1.22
